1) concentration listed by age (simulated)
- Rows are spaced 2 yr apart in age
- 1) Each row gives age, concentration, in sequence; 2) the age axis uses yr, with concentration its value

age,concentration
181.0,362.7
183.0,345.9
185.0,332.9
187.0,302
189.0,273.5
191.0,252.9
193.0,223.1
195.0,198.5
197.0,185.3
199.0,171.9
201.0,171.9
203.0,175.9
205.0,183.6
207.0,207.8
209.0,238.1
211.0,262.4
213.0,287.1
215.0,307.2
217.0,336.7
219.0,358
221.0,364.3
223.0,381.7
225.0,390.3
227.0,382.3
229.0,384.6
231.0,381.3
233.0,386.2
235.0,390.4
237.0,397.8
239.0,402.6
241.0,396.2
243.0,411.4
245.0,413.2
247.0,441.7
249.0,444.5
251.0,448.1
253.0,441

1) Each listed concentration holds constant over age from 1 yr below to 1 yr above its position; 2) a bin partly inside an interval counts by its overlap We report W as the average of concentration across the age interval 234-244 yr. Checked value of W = 400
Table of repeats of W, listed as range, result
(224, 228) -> 386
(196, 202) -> 176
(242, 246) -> 412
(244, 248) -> 427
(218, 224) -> 368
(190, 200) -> 206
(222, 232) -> 384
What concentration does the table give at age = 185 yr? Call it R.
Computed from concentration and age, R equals 332.9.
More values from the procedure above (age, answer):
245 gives 413.2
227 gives 382.3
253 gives 441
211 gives 262.4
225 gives 390.3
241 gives 396.2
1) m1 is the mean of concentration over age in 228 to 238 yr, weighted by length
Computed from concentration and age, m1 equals 388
